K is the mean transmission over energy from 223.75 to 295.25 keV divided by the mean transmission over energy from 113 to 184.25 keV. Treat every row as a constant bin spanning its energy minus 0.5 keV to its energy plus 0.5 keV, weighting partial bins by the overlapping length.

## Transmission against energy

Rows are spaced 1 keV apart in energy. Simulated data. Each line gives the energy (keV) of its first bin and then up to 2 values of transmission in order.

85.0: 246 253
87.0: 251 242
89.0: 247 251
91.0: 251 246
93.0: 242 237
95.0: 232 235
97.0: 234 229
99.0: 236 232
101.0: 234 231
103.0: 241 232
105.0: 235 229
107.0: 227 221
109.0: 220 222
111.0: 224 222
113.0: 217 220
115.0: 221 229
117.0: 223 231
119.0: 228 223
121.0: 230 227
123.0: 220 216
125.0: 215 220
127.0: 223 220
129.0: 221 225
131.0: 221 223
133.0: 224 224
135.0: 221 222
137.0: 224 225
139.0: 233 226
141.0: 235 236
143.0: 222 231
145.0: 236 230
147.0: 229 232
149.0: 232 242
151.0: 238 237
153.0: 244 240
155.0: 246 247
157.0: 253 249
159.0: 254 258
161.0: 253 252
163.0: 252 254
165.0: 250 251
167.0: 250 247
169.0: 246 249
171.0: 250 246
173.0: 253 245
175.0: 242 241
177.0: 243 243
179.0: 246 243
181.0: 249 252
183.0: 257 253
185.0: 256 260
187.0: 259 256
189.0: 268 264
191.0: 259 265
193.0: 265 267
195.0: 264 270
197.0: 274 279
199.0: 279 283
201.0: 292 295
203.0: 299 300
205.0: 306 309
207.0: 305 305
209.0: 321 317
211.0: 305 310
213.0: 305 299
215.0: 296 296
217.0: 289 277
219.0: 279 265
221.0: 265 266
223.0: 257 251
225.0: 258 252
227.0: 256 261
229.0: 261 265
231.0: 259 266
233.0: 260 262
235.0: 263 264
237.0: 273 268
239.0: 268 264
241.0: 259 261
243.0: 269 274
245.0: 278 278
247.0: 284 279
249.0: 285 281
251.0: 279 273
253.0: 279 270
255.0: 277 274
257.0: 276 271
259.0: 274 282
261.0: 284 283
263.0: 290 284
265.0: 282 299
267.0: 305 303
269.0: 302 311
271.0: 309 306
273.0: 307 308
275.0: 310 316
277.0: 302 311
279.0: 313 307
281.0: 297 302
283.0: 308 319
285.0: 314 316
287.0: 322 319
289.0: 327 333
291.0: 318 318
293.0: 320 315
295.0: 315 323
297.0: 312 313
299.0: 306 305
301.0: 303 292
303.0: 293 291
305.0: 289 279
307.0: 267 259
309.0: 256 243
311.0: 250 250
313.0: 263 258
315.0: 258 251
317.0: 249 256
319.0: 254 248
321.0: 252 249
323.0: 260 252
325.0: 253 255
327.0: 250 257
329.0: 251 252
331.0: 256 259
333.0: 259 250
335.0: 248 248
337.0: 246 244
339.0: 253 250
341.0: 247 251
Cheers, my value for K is 1.22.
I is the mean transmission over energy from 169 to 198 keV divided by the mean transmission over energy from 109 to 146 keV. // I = 1.14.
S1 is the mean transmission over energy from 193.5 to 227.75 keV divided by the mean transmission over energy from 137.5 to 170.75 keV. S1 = 1.18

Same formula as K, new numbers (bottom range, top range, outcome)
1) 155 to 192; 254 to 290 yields 1.19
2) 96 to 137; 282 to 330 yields 1.25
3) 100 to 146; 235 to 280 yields 1.27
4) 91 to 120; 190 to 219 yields 1.26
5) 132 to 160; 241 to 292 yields 1.26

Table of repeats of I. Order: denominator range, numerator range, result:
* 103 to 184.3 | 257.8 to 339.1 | 1.21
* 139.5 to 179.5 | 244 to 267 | 1.15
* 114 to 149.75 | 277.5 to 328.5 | 1.27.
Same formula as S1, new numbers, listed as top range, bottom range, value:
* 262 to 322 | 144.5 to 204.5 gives 1.15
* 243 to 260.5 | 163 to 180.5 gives 1.12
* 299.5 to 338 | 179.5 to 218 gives 0.93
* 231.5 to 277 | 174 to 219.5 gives 1.02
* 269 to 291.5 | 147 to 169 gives 1.27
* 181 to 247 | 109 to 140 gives 1.23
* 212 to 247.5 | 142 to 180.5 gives 1.11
